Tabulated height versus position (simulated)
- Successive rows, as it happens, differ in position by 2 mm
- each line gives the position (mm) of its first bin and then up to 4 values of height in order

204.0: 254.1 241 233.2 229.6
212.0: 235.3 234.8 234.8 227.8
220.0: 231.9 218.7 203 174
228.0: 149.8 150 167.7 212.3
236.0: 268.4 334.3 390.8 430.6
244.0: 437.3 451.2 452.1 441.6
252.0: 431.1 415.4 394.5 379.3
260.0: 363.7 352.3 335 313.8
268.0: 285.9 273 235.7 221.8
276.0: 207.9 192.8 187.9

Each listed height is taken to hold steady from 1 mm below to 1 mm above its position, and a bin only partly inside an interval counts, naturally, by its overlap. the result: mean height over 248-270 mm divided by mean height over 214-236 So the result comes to 1.83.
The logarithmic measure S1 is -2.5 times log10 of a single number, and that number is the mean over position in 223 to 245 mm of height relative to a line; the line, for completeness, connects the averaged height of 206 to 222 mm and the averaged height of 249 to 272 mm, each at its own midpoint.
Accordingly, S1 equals 0.100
